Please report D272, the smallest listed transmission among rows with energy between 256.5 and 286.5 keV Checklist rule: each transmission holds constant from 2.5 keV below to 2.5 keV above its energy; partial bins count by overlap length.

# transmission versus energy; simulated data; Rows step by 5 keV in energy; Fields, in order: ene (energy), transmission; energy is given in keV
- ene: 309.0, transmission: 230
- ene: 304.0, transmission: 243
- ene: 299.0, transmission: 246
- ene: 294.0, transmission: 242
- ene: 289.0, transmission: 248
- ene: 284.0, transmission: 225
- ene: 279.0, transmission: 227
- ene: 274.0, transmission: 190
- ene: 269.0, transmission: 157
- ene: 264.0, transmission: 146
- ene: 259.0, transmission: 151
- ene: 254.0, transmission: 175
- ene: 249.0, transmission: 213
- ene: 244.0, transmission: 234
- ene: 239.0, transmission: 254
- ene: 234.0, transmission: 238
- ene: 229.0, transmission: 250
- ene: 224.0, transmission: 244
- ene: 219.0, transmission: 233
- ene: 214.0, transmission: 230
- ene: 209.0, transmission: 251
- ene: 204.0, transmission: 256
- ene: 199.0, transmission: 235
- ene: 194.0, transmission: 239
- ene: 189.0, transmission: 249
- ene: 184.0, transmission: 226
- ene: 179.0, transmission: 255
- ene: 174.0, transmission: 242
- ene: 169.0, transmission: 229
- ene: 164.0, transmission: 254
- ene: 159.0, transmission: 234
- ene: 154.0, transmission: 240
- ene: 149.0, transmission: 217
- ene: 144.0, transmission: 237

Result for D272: 146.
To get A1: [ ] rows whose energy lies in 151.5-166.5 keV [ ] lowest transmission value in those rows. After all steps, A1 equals 234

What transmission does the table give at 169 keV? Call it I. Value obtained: 229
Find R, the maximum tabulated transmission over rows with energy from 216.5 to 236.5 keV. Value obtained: 250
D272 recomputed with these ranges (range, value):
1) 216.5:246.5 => 233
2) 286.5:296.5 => 242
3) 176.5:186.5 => 226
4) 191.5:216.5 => 230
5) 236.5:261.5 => 151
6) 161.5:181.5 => 229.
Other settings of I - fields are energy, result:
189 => 249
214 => 230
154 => 240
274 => 190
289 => 248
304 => 243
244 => 234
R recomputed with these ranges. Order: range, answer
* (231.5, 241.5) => 254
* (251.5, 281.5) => 227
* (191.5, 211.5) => 256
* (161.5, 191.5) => 255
